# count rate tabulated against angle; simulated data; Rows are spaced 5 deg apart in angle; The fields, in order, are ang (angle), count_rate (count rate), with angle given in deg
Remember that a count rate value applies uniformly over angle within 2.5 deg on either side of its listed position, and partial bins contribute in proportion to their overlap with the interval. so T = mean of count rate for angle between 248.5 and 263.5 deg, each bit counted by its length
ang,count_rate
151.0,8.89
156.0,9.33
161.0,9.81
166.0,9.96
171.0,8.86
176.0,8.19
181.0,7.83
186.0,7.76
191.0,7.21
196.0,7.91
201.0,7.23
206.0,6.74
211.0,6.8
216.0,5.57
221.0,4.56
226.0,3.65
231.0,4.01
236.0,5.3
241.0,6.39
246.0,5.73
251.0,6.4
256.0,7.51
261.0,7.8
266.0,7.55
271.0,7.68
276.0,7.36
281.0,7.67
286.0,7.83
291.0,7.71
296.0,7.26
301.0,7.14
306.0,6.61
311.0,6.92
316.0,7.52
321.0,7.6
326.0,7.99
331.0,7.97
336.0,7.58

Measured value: 7.24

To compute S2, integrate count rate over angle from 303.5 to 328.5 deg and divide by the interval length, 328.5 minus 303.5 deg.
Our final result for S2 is 7.33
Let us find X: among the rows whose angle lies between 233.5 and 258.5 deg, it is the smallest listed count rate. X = 5.3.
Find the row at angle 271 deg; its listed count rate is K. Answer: 7.68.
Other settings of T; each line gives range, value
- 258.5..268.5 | 7.67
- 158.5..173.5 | 9.54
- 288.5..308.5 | 7.18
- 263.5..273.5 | 7.62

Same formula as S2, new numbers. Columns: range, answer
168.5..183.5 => 8.29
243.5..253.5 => 6.07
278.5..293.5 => 7.74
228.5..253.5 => 5.57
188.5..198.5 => 7.56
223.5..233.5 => 3.83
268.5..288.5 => 7.63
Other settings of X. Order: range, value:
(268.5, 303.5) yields 7.14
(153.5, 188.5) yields 7.76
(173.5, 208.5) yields 6.74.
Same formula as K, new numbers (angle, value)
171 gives 8.86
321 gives 7.6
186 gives 7.76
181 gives 7.83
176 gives 8.19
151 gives 8.89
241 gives 6.39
